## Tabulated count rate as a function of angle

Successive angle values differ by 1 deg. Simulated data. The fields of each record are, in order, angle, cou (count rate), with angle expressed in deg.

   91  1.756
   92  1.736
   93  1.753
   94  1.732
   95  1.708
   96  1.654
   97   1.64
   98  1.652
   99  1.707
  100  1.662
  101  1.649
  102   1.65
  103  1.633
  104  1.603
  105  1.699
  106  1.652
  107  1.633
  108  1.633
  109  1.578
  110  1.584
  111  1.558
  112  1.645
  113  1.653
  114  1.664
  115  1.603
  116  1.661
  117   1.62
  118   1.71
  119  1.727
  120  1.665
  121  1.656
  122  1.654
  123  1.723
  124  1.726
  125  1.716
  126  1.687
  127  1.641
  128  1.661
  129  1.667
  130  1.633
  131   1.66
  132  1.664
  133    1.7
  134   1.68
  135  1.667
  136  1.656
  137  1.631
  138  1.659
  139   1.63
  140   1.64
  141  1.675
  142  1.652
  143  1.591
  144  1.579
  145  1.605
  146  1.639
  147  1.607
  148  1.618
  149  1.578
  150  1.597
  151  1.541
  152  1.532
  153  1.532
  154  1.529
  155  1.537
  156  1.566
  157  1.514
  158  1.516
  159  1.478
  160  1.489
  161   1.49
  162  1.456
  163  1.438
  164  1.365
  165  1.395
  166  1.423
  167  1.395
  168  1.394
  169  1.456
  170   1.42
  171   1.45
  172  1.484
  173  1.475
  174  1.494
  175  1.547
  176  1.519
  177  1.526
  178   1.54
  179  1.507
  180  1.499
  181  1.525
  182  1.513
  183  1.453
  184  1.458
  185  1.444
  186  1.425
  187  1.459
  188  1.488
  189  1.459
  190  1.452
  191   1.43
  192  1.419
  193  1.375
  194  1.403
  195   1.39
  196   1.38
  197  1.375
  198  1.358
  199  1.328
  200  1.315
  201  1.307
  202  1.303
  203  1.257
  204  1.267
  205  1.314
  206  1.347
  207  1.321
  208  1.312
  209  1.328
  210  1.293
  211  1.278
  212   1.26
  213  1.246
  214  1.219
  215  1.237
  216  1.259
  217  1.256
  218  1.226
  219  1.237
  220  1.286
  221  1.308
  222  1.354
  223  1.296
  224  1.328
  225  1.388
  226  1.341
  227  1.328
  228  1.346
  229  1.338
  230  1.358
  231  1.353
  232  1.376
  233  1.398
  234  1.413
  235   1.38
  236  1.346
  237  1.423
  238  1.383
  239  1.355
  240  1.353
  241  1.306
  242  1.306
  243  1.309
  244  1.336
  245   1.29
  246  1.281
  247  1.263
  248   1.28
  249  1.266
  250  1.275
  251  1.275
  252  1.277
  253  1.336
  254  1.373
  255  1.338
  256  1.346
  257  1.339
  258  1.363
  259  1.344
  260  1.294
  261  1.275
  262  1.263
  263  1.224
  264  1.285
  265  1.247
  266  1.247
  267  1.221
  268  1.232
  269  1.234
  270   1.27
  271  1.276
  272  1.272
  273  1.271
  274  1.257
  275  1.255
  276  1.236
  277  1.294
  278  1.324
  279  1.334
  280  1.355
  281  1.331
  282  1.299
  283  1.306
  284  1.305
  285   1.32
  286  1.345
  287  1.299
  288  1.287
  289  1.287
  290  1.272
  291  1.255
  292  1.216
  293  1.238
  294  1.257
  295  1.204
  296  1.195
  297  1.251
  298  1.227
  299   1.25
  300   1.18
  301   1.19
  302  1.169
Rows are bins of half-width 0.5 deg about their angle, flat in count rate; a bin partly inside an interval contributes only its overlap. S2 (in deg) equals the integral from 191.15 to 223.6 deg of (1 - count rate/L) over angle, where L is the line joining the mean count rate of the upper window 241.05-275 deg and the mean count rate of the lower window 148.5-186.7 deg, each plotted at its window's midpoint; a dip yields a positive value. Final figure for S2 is 2.1 deg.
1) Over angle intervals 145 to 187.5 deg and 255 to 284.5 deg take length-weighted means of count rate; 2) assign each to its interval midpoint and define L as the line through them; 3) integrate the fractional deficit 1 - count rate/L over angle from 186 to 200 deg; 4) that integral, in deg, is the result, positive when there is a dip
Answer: 0.4 deg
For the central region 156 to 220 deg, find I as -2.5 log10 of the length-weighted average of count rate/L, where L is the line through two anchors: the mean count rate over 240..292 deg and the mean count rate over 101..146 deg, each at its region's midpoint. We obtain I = 0.069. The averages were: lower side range 1.65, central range 1.4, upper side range 1.29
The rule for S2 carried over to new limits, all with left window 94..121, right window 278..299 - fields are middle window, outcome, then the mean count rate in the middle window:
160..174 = 0.82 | 1.44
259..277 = 0.84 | 1.26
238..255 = 0.71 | 1.31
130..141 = -0.46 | 1.66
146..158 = -0.02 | 1.56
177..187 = 0.08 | 1.49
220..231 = 0.56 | 1.34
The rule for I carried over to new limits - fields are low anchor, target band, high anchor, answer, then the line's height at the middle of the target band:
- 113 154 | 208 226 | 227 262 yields 0.10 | 1.41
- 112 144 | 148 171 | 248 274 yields 0.06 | 1.57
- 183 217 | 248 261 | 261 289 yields -0.01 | 1.3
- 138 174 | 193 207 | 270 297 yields 0.08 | 1.44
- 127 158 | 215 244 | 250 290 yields 0.05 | 1.39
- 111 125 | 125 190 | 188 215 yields -0.02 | 1.51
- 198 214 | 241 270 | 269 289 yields 0.00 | 1.3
